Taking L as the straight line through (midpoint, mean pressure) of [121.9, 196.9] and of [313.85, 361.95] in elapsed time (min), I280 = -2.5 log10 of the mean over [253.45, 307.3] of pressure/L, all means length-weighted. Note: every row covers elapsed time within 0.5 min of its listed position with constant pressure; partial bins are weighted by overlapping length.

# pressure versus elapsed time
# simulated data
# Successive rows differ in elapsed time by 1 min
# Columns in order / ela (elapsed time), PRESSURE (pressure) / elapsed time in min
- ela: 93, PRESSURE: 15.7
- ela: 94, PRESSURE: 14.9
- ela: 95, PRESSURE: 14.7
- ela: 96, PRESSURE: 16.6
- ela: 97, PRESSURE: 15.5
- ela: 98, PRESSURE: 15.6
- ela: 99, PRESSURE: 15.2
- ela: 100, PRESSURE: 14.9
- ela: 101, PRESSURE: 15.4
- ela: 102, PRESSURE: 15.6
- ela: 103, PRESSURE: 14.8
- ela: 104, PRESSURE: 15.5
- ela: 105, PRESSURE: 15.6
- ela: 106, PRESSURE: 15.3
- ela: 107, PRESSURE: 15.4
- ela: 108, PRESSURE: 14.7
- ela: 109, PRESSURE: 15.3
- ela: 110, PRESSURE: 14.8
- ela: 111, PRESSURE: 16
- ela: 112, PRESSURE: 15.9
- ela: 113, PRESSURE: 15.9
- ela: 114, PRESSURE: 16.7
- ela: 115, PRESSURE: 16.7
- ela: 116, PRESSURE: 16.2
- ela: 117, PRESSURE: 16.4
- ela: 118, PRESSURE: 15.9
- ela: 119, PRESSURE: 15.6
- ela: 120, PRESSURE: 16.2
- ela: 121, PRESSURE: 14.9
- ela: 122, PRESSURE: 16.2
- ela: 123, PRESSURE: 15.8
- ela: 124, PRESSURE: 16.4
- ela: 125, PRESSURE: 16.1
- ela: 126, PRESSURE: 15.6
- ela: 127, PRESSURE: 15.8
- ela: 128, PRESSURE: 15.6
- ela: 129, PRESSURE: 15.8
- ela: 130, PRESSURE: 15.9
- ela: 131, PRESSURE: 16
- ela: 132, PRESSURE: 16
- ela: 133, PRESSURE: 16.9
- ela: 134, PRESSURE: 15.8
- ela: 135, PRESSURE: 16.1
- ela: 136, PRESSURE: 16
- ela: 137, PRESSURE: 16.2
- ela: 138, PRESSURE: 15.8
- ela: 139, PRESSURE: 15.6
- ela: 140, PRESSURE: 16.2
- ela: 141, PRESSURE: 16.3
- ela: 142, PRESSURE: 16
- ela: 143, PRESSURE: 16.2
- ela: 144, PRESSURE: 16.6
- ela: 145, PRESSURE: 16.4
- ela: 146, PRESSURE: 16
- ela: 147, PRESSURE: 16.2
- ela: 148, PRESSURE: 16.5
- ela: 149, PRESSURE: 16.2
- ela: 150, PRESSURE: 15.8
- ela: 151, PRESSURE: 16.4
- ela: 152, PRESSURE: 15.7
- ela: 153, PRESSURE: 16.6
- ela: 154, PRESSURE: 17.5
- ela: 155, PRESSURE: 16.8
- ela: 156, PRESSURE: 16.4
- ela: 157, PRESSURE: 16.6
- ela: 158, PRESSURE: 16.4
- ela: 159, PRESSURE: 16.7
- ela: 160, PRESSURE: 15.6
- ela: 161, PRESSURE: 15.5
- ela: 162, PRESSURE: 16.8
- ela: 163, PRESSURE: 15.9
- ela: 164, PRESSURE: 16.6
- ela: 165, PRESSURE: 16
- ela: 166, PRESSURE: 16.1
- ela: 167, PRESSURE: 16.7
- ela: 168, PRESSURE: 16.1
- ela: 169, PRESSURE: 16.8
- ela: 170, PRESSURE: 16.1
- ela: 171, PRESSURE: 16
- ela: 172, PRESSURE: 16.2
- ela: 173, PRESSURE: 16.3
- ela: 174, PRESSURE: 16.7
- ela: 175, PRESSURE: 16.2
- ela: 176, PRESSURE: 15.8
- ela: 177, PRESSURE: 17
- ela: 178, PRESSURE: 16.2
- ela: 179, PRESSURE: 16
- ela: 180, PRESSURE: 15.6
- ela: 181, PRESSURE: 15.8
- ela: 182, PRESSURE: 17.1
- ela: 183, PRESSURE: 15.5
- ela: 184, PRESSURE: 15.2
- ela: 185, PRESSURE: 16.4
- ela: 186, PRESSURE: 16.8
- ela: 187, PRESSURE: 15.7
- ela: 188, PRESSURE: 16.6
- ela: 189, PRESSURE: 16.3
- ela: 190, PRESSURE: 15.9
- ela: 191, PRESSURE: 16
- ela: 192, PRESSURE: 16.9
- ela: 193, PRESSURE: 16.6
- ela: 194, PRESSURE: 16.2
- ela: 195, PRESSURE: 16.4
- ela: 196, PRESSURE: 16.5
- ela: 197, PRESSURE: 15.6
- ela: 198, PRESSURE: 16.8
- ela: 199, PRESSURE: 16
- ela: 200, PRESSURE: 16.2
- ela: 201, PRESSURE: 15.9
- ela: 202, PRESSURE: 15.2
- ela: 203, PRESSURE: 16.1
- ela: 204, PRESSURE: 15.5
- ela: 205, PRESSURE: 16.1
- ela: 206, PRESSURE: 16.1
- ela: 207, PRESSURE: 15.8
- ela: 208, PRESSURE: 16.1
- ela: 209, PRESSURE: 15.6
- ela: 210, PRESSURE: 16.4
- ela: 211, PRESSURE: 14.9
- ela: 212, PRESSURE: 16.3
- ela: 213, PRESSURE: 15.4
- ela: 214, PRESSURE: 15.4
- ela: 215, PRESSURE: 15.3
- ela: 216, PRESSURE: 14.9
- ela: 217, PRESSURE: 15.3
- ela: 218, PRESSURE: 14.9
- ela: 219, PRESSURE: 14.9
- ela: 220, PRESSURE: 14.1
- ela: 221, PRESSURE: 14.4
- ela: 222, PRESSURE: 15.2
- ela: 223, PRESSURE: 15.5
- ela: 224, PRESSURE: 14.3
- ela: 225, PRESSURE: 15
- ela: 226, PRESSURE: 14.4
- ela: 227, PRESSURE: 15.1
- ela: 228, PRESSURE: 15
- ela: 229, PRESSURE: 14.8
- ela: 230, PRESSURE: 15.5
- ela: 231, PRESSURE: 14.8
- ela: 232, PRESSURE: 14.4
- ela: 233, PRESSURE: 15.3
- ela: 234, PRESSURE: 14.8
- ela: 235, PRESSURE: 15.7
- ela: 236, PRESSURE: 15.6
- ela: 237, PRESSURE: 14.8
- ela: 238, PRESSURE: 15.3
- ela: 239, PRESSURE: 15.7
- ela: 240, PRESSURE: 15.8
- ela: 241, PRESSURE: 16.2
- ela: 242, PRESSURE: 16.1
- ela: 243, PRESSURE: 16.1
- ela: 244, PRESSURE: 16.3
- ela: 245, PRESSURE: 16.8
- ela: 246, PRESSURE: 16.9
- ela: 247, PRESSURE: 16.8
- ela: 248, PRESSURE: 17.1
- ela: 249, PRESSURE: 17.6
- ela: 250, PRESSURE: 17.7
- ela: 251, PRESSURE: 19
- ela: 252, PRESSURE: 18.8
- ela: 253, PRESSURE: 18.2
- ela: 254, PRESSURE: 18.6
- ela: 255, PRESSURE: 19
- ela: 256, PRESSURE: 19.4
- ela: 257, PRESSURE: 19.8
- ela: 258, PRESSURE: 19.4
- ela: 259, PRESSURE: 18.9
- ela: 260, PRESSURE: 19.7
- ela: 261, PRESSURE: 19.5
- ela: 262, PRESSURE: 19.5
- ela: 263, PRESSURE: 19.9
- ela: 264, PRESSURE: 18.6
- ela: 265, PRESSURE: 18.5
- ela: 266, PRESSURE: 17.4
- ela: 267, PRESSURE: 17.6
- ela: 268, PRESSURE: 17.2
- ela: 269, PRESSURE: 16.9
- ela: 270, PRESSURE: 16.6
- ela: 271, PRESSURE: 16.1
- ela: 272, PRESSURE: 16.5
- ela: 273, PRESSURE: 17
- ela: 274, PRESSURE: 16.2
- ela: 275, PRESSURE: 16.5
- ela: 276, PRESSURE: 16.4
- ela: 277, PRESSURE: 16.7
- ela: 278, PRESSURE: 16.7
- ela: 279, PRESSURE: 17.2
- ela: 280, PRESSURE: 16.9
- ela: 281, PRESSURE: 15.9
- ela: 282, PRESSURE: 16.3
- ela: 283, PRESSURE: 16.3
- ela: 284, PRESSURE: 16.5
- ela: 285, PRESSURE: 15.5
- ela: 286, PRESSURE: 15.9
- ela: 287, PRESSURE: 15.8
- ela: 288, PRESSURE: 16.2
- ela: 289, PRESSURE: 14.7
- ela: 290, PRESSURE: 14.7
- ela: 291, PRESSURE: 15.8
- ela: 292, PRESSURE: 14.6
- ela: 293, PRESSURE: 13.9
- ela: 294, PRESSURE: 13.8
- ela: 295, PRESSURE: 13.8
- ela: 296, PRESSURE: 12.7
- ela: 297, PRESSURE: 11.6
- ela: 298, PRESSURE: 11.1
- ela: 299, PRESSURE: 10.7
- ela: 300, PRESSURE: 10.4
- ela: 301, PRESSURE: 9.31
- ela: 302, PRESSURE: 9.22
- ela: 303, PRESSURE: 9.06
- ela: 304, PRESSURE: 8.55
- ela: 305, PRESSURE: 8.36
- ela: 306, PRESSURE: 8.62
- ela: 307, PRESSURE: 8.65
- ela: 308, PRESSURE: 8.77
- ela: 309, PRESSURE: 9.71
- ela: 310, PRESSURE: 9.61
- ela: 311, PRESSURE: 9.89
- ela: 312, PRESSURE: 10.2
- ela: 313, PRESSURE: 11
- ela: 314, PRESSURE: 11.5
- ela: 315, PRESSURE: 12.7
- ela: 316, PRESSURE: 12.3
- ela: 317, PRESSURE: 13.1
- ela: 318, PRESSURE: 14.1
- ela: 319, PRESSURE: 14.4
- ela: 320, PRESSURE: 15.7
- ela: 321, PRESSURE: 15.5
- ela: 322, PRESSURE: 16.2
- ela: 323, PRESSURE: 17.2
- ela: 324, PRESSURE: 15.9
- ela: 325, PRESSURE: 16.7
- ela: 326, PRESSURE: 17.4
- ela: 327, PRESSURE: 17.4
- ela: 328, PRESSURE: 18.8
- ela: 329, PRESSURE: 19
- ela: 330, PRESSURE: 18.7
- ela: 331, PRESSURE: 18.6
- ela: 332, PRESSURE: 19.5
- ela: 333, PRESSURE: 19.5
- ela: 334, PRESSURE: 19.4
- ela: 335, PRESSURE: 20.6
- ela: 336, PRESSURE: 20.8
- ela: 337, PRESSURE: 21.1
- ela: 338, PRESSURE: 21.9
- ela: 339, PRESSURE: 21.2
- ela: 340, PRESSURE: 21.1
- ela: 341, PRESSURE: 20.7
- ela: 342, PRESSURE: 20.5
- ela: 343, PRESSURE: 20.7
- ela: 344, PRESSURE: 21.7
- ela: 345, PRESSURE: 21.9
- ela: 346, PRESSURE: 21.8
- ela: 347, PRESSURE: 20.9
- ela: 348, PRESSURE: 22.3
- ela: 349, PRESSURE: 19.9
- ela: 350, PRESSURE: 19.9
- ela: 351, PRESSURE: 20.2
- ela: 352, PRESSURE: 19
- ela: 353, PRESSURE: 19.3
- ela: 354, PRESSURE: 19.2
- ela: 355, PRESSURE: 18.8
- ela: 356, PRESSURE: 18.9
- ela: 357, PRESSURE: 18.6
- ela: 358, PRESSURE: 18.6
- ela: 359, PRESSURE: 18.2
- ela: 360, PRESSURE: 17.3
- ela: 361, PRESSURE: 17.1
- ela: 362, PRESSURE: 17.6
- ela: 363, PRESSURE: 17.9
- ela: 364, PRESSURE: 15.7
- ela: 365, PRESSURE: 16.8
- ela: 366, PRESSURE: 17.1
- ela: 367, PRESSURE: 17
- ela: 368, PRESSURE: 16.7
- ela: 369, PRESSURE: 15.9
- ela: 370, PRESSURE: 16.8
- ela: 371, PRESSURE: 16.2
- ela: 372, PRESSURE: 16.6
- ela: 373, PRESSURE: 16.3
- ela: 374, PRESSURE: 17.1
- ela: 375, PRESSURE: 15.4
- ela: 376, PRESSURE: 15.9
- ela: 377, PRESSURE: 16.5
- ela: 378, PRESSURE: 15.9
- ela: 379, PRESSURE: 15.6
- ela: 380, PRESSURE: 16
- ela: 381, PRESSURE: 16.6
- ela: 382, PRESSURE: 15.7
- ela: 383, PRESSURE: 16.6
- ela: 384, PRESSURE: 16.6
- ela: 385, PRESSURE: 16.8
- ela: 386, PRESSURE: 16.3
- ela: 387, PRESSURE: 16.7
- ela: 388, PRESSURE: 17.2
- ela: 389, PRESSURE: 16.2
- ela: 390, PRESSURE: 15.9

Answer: 0.15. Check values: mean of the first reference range 16.2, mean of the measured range 15.4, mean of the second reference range 18.5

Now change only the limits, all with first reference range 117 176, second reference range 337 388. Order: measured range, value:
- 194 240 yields 0.09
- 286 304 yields 0.35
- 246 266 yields -0.09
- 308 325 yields 0.33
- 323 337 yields -0.05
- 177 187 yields 0.03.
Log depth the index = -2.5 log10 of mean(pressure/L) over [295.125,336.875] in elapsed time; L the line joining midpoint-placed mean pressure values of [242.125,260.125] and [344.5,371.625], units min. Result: 0.309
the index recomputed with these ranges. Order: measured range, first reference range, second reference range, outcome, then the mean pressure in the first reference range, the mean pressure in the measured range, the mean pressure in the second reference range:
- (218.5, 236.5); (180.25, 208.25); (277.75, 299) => 0.05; 16.1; 14.9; 14.9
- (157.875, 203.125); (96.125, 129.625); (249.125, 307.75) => -0.04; 15.7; 16.2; 15.6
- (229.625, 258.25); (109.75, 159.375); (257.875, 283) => 0.03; 16.1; 16.8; 17.5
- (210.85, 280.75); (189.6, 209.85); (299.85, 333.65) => -0.11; 16.1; 16.6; 13.5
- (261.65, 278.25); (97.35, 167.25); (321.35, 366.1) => 0.05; 16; 17.3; 19.2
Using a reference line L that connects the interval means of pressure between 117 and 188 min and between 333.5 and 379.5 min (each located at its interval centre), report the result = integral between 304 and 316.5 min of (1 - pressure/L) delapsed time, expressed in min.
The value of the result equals 5.6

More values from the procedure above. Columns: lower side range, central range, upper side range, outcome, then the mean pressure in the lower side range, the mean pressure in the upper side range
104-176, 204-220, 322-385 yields 1.26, 16.1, 18.3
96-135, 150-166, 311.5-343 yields -0.29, 15.8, 17.2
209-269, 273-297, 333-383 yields 2.40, 16.5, 18.5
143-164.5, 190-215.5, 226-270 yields 1.15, 16.3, 17.1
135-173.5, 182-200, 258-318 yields -0.57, 16.3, 14.3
